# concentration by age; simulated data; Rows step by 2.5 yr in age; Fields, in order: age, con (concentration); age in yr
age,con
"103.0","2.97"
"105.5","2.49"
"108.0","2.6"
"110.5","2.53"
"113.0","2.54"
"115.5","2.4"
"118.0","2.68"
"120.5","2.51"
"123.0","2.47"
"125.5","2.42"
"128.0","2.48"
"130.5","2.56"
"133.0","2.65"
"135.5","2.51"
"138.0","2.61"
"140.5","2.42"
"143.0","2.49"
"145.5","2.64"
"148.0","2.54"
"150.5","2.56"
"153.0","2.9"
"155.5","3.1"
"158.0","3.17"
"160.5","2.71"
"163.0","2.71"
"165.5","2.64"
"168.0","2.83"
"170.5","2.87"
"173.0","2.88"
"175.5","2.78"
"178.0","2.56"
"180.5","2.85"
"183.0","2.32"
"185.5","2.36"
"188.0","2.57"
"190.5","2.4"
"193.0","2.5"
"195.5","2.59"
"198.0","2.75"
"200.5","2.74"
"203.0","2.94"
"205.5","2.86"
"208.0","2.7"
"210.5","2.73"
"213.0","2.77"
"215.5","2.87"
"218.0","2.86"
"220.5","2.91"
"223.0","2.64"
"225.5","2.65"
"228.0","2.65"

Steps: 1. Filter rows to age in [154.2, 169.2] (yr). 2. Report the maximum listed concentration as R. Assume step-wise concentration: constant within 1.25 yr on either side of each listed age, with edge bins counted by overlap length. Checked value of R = 3.17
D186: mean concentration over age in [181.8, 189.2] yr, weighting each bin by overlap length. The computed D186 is 2.42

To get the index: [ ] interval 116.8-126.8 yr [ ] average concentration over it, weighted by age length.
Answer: 2.52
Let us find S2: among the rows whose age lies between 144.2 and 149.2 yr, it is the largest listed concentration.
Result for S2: 2.64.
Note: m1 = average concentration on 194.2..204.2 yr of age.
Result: 2.75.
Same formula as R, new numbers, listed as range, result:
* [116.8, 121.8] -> 2.68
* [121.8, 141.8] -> 2.65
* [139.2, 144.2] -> 2.49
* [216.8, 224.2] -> 2.91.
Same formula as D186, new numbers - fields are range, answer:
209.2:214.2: 2.75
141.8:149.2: 2.56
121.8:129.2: 2.46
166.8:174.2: 2.86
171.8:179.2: 2.74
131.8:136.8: 2.58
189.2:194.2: 2.45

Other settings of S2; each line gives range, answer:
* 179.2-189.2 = 2.85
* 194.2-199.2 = 2.75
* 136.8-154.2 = 2.9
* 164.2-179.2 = 2.88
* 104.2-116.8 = 2.6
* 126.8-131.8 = 2.56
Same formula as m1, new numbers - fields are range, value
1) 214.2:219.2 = 2.86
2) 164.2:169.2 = 2.73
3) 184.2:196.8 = 2.48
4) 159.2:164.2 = 2.71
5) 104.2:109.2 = 2.55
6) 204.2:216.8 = 2.79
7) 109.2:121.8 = 2.53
